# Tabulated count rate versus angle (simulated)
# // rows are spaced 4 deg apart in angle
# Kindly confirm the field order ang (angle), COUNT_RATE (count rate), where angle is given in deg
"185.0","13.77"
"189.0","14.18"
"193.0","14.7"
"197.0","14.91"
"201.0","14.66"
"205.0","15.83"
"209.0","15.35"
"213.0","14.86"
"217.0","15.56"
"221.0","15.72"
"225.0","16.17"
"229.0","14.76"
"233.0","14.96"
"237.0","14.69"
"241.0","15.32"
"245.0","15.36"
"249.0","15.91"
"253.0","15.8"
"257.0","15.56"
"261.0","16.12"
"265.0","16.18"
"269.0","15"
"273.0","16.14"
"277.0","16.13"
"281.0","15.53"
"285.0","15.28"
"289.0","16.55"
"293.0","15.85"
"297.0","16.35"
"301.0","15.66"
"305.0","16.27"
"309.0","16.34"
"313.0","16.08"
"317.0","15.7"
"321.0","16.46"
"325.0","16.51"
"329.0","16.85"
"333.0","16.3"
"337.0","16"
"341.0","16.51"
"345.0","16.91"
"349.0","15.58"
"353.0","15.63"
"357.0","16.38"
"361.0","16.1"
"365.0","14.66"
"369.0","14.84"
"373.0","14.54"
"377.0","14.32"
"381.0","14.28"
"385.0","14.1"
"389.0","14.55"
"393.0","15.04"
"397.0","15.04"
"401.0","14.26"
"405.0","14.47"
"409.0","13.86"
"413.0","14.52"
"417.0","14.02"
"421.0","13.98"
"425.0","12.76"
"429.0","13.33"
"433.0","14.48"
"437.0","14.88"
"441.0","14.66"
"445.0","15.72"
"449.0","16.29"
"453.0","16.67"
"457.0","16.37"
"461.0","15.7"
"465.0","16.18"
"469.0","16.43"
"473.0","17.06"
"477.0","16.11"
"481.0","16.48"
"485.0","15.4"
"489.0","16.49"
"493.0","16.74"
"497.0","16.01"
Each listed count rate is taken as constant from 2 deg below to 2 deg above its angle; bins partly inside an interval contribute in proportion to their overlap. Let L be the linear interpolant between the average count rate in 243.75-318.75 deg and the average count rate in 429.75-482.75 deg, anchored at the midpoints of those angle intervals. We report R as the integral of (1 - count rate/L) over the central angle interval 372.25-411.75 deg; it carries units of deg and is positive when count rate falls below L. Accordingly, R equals 3.6 deg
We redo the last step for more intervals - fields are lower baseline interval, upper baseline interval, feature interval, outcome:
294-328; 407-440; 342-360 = -0.86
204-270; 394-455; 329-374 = -2.70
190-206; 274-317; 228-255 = 0.22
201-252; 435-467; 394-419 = 2.11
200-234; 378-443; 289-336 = -4.48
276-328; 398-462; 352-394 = 1.10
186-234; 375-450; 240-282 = -2.27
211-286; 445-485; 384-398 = 1.16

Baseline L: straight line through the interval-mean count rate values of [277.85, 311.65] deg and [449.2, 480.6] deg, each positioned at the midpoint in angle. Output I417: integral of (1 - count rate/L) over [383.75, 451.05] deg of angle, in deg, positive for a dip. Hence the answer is 7.4 deg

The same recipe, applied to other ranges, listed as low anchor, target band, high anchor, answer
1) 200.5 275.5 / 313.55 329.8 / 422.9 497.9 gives -0.8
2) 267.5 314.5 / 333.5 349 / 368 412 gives -1.2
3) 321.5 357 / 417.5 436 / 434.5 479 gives 2.7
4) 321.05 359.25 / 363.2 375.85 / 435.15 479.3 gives 1.2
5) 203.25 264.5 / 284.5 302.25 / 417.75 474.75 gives -0.7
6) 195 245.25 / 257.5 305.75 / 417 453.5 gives -2.7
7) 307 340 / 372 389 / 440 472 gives 2.0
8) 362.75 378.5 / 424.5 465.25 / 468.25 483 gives 1.9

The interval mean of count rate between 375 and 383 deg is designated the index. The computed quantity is 14.3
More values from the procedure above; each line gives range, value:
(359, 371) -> 15.2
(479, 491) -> 16.1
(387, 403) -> 14.7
